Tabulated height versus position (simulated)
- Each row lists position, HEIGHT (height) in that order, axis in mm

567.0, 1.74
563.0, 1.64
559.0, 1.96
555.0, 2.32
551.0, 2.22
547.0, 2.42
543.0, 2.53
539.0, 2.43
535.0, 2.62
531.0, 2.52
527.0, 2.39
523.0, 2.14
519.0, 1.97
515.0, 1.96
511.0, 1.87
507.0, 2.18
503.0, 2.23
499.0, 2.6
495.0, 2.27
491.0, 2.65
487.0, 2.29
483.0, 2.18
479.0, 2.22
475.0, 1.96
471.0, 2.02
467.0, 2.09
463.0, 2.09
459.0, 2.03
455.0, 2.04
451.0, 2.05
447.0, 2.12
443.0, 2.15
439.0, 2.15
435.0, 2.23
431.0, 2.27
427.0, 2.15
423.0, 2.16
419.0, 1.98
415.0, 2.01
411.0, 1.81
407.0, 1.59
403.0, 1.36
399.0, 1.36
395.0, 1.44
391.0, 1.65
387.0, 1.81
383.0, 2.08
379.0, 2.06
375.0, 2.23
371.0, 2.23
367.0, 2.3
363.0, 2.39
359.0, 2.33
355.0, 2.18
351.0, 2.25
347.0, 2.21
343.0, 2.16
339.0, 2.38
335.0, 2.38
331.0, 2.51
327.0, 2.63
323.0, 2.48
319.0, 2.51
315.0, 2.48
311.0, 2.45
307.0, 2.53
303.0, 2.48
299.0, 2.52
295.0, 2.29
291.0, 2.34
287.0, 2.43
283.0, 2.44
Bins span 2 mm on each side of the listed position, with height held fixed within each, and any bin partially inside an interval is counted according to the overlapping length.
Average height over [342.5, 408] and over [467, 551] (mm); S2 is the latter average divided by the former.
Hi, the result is 1.14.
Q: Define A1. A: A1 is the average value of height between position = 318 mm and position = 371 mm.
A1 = 2.35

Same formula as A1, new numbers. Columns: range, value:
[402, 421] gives 1.77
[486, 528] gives 2.23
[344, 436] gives 2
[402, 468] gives 2.03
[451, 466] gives 2.06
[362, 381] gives 2.23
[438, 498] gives 2.16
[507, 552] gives 2.28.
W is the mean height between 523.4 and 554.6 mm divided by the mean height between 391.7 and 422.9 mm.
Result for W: 1.44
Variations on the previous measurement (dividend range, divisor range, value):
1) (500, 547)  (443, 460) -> 1.10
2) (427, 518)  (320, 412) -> 1.04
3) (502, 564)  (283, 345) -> 0.91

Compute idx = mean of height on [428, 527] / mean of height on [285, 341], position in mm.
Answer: 0.88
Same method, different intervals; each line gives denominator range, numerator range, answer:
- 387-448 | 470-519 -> 1.16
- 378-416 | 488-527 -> 1.31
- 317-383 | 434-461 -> 0.91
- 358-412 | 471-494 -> 1.18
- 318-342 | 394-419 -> 0.66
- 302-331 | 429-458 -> 0.85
